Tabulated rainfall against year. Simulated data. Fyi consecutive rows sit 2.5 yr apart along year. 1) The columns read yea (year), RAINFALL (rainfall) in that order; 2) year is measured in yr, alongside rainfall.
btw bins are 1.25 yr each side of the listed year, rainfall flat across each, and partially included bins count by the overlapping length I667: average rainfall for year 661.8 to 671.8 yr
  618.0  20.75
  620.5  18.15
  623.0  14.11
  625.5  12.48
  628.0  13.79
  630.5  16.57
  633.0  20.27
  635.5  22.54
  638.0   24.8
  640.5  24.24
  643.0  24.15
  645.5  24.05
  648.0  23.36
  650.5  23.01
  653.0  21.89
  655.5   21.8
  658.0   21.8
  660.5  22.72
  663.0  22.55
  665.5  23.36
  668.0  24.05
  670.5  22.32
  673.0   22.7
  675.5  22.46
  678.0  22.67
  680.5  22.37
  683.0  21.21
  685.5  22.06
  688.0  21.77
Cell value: 23.1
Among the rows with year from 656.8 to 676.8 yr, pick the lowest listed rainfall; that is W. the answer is 21.8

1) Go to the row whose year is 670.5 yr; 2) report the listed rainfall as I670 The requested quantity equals 22.32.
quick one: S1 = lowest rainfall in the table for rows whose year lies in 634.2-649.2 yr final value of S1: 22.54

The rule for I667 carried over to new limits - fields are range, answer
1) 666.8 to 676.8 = 22.9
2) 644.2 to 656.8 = 22.8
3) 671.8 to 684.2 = 22.3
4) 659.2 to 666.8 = 22.9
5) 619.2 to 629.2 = 14.7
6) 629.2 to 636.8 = 19.8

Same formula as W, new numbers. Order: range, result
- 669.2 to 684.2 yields 21.21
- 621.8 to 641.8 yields 12.48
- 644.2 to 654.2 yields 21.89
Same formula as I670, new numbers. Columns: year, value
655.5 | 21.8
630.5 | 16.57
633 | 20.27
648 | 23.36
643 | 24.15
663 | 22.55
